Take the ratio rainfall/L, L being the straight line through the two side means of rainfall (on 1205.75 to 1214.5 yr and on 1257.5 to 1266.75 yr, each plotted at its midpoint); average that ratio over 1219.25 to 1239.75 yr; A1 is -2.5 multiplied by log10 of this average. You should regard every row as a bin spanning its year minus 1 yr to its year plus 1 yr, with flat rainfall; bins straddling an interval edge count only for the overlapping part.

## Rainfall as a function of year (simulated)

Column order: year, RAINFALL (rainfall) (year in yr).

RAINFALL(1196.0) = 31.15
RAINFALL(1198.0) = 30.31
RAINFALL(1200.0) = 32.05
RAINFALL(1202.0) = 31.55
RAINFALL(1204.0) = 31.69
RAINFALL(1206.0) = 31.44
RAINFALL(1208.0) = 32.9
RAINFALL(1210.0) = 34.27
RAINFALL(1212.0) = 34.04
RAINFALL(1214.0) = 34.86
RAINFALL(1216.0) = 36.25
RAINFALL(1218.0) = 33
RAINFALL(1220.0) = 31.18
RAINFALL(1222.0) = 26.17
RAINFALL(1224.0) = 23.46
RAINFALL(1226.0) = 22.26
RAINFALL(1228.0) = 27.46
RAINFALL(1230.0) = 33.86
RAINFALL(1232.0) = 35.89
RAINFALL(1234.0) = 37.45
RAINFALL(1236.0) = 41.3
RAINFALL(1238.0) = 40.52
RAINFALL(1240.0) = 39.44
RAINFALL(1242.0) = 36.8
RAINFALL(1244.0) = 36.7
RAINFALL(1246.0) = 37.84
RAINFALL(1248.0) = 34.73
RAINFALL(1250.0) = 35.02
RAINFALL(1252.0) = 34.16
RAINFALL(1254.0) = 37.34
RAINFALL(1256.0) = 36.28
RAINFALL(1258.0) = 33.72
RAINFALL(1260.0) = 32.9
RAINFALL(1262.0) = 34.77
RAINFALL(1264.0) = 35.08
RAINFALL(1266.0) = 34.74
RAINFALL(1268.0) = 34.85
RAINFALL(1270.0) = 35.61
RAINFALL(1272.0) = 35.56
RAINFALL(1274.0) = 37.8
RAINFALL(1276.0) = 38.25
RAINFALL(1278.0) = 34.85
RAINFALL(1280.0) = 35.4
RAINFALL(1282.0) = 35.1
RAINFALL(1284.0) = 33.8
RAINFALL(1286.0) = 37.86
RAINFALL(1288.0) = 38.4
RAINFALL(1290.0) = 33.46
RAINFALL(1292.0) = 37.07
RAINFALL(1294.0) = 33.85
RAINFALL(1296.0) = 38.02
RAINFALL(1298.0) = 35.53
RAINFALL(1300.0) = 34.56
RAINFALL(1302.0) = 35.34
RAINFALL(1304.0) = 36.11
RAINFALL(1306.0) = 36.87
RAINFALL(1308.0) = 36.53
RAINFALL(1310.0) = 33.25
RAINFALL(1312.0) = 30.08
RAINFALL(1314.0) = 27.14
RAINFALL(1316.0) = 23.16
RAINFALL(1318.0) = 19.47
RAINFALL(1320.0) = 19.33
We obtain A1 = 0.05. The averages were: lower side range 33.6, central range 32.2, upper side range 34.3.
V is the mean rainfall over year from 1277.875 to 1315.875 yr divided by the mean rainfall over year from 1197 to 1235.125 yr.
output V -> 1.1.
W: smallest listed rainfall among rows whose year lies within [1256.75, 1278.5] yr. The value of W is 32.9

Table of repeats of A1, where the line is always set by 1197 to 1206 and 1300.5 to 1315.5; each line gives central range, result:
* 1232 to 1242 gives -0.21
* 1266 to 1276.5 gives -0.11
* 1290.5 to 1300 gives -0.09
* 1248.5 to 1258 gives -0.10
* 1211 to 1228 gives 0.06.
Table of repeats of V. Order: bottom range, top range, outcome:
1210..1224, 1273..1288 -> 1.13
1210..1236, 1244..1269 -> 1.11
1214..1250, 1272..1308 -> 1.06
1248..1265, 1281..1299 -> 1.03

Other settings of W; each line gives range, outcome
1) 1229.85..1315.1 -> 27.14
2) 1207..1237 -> 22.26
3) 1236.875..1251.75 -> 34.73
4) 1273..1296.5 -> 33.46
